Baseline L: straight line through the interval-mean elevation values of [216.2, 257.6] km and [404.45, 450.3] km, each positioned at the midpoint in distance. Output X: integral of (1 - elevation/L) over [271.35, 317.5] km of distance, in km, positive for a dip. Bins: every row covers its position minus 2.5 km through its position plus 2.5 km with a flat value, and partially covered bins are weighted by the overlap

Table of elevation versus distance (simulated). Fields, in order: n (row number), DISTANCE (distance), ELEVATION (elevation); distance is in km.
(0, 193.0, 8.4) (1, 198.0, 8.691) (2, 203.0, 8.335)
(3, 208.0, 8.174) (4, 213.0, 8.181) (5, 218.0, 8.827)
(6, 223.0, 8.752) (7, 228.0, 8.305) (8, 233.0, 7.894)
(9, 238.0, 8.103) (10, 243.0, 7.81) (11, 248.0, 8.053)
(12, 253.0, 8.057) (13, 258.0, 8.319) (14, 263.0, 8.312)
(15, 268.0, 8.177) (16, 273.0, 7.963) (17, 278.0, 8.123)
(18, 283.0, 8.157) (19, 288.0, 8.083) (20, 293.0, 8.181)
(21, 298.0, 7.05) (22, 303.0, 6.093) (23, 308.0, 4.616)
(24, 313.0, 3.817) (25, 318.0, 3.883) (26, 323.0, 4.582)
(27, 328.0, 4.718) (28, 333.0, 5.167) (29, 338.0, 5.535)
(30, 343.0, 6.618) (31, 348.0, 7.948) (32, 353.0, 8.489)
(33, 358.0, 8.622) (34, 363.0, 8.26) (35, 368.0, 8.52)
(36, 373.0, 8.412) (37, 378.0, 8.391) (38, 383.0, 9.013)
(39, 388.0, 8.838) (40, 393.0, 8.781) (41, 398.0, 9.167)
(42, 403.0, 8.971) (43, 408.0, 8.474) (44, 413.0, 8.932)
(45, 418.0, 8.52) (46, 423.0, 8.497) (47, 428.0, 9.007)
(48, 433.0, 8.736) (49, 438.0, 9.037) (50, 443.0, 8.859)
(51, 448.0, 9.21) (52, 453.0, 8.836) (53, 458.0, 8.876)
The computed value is 9.0 km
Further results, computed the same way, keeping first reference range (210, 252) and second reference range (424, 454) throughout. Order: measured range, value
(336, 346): 2.80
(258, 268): 0.07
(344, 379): 1.49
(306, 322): 8.23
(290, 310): 4.47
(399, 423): 0.29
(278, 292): 0.48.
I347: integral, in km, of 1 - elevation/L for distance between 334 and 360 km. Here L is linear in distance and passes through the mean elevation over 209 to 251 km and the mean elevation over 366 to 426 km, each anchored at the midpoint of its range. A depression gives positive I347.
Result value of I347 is 3.9 km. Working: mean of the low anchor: 8.24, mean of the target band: 7.29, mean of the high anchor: 8.71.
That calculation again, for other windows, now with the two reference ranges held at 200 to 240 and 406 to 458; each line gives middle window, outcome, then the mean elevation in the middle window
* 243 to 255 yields 0.6 km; 8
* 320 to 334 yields 6.2 km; 4.75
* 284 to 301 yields 1.5 km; 7.76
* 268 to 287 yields 0.8 km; 8.09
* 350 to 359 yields 0.1 km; 8.51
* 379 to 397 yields -0.3 km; 8.86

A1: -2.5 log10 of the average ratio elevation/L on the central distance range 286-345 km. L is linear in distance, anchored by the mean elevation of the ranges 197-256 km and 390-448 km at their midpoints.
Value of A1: 0.44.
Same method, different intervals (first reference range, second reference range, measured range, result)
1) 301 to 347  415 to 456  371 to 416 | -0.184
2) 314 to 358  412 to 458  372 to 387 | -0.195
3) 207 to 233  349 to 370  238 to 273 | 0.040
